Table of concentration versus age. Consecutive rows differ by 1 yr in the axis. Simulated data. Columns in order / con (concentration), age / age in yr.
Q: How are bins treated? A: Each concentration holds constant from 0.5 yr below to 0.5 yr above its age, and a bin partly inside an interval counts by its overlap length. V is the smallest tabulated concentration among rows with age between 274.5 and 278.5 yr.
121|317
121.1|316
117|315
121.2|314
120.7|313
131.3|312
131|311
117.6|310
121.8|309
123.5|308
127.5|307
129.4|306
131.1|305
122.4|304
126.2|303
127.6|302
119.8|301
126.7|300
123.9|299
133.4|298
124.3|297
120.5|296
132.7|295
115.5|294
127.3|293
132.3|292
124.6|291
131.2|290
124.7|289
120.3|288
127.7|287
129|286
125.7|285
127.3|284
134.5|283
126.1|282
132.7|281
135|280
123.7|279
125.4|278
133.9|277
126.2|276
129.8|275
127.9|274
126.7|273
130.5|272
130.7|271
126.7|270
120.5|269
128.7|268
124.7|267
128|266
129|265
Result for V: 125.4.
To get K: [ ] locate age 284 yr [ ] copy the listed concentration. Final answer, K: 127.3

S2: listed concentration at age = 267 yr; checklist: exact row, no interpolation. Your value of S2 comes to 124.7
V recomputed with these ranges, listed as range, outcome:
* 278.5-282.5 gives 123.7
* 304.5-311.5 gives 117.6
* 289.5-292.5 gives 124.6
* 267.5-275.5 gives 120.5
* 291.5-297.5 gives 115.5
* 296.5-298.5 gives 124.3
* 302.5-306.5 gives 122.4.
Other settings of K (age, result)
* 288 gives 120.3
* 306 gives 129.4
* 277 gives 133.9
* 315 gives 117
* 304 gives 122.4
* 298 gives 133.4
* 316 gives 121.1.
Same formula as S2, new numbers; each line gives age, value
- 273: 126.7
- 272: 130.5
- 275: 129.8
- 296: 120.5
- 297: 124.3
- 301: 119.8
